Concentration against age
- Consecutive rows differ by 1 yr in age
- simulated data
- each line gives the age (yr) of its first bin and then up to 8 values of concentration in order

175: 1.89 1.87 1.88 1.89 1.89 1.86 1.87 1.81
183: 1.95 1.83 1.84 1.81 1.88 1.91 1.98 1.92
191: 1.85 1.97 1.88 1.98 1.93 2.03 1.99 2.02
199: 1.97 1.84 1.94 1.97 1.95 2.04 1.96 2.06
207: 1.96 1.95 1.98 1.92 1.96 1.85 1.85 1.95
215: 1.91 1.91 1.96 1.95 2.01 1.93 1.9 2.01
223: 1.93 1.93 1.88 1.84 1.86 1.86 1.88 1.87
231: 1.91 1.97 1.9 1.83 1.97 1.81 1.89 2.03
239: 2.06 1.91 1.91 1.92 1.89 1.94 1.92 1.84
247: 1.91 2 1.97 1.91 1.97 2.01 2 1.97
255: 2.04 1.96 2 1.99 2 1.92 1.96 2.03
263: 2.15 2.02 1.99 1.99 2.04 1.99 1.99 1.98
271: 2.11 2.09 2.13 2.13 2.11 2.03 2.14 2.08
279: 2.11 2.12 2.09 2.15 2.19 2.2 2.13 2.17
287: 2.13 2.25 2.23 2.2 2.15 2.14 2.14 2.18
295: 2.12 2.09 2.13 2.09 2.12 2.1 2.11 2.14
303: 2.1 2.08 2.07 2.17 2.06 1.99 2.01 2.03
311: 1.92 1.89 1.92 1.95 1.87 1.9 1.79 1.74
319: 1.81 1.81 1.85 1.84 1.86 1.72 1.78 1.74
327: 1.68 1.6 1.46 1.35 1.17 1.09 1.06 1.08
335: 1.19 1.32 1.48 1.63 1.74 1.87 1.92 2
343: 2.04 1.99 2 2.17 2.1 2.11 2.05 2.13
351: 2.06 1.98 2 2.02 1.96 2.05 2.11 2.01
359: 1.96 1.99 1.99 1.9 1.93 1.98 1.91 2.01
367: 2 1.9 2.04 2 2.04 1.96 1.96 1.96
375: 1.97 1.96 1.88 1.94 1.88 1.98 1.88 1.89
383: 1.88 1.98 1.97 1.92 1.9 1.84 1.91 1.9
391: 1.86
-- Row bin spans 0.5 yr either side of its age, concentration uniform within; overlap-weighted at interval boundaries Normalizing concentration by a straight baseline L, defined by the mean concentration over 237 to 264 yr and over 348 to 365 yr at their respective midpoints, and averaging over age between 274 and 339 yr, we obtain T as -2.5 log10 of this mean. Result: 0.047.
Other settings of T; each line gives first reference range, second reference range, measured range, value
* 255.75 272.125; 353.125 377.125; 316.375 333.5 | 0.231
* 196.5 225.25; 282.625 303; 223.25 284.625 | 0.036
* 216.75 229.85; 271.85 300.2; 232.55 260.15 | 0.028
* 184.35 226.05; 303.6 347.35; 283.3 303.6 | -0.185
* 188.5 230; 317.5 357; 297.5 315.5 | -0.131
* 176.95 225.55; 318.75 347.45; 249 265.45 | -0.102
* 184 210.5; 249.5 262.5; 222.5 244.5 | 0.032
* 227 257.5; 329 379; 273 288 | -0.121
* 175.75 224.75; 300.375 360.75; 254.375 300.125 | -0.116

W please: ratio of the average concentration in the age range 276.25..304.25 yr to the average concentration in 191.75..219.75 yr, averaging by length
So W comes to 1.09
